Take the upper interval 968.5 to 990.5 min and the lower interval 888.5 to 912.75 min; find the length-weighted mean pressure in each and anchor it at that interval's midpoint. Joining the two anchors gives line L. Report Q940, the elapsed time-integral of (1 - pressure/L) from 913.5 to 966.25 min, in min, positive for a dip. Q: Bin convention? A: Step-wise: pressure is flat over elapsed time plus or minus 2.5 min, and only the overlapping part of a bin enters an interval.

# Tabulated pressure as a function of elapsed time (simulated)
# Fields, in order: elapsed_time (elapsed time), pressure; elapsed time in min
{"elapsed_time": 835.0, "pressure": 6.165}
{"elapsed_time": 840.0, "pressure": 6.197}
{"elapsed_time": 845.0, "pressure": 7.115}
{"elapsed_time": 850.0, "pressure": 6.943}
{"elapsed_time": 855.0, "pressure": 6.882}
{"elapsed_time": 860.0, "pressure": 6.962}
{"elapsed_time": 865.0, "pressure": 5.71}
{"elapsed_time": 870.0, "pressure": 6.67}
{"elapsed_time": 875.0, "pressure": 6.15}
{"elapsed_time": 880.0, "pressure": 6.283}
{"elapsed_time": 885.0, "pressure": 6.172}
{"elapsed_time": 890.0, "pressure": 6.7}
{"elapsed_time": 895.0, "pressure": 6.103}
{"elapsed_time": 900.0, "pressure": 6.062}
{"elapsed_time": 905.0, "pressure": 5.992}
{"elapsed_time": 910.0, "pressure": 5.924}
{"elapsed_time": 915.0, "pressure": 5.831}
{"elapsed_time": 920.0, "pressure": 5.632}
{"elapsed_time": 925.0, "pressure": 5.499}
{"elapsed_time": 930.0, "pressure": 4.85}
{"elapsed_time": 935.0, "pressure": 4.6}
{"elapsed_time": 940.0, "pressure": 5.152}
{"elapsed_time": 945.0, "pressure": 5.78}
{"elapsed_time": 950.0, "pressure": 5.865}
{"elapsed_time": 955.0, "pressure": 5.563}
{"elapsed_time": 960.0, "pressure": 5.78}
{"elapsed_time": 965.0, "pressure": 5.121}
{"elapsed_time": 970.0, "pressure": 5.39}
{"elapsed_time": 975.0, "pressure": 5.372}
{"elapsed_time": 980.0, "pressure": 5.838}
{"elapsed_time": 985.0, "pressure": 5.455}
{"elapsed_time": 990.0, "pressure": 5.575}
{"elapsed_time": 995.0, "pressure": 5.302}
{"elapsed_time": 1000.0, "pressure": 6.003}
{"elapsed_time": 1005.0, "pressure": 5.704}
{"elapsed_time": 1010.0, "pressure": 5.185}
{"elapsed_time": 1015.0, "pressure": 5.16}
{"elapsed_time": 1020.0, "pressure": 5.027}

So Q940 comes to 3.6 min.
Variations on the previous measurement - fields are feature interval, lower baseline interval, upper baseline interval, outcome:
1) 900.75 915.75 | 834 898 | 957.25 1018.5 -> 0.45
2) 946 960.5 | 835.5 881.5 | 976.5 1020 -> 0.24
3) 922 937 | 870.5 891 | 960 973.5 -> 1.99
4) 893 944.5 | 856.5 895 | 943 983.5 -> 3.64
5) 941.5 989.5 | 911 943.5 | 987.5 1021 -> -1.72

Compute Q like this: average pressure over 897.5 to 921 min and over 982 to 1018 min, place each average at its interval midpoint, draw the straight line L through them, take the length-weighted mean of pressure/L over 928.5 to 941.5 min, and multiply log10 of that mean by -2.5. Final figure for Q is 0.19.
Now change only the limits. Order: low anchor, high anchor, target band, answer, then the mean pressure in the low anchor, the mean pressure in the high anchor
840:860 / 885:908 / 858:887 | 0.040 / 6.88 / 6.2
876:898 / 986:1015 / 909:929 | 0.081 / 6.3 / 5.51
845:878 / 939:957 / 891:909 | 0.012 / 6.59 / 5.63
